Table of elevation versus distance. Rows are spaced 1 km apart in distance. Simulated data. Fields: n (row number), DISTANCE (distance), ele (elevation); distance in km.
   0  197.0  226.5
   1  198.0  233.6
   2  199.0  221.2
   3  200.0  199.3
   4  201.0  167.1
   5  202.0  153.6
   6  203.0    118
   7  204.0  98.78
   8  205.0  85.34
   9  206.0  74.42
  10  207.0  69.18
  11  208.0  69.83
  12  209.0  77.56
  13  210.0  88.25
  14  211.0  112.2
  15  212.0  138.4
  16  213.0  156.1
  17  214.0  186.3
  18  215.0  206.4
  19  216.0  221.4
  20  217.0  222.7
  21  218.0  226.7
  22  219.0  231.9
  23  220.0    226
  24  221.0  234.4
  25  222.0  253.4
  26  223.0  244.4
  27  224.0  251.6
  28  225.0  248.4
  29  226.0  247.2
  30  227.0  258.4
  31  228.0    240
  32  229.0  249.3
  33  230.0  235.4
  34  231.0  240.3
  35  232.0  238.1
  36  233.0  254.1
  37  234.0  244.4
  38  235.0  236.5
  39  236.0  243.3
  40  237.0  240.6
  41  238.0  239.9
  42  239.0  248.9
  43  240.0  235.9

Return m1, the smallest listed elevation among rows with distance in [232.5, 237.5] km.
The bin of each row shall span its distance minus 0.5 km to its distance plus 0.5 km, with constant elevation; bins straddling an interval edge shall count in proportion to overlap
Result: 236.5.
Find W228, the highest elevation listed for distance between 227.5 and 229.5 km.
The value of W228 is 249.3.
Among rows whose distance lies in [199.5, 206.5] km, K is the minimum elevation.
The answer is 74.42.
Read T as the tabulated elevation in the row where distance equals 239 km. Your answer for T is 248.9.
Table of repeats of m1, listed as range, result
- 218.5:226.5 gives 226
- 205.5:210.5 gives 69.18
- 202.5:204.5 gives 98.78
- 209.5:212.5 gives 88.25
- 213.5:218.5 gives 186.3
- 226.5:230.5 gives 235.4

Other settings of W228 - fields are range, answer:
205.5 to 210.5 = 88.25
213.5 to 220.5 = 231.9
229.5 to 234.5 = 254.1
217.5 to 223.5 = 253.4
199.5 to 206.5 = 199.3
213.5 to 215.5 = 206.4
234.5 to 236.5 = 243.3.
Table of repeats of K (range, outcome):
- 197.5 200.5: 199.3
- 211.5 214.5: 138.4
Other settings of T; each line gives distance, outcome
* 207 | 69.18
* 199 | 221.2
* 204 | 98.78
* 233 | 254.1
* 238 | 239.9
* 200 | 199.3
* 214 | 186.3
